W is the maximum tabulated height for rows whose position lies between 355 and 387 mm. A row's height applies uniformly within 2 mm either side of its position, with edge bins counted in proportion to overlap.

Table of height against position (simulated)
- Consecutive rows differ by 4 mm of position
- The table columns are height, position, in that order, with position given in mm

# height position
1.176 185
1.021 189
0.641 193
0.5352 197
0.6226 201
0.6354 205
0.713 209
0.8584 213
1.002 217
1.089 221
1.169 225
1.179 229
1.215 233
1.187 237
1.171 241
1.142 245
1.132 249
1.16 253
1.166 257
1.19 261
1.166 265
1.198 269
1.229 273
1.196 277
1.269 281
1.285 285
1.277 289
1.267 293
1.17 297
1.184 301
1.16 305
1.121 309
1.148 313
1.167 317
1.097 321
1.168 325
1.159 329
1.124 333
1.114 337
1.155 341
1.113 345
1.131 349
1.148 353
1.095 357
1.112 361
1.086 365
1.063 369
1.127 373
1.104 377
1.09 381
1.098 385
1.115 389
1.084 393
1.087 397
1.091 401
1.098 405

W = 1.127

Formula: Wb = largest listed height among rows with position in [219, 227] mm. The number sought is 1.169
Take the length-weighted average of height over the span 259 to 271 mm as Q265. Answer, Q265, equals 1.18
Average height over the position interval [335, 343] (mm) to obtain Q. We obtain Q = 1.13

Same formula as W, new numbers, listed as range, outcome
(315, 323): 1.167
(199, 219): 1.002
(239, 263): 1.19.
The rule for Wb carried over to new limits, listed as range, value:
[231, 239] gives 1.215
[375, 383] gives 1.104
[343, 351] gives 1.131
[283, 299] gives 1.285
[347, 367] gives 1.148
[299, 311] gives 1.184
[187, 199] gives 1.021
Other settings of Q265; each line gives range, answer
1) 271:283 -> 1.23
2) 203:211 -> 0.674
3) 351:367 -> 1.11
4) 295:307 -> 1.17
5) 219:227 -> 1.13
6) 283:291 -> 1.28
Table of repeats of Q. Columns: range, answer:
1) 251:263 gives 1.17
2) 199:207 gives 0.629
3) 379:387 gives 1.09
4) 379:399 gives 1.09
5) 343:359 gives 1.12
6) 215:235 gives 1.13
